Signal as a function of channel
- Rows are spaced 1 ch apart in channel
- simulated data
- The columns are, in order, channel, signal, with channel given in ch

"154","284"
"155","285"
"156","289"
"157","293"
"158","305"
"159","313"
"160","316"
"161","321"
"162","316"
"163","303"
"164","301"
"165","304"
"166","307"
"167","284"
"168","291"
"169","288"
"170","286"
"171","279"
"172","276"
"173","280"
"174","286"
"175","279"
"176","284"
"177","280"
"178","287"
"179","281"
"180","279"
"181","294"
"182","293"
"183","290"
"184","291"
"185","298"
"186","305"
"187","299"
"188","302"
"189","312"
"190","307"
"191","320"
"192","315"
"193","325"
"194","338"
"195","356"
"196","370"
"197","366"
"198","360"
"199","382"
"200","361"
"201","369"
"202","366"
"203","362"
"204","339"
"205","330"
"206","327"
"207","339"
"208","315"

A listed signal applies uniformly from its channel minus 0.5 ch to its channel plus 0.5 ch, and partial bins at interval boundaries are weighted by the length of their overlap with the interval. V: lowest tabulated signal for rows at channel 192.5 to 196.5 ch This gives 325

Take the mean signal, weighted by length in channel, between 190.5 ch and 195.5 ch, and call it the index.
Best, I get 331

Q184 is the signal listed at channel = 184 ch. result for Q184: 291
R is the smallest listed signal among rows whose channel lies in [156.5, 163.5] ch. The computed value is 293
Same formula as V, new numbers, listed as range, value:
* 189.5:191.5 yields 307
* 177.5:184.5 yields 279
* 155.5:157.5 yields 289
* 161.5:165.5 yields 301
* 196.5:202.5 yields 360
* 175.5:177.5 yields 280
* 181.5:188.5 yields 290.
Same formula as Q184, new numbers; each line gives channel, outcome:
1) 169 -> 288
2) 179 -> 281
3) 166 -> 307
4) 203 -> 362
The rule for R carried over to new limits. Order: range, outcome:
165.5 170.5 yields 284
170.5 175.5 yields 276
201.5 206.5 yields 327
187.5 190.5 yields 302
